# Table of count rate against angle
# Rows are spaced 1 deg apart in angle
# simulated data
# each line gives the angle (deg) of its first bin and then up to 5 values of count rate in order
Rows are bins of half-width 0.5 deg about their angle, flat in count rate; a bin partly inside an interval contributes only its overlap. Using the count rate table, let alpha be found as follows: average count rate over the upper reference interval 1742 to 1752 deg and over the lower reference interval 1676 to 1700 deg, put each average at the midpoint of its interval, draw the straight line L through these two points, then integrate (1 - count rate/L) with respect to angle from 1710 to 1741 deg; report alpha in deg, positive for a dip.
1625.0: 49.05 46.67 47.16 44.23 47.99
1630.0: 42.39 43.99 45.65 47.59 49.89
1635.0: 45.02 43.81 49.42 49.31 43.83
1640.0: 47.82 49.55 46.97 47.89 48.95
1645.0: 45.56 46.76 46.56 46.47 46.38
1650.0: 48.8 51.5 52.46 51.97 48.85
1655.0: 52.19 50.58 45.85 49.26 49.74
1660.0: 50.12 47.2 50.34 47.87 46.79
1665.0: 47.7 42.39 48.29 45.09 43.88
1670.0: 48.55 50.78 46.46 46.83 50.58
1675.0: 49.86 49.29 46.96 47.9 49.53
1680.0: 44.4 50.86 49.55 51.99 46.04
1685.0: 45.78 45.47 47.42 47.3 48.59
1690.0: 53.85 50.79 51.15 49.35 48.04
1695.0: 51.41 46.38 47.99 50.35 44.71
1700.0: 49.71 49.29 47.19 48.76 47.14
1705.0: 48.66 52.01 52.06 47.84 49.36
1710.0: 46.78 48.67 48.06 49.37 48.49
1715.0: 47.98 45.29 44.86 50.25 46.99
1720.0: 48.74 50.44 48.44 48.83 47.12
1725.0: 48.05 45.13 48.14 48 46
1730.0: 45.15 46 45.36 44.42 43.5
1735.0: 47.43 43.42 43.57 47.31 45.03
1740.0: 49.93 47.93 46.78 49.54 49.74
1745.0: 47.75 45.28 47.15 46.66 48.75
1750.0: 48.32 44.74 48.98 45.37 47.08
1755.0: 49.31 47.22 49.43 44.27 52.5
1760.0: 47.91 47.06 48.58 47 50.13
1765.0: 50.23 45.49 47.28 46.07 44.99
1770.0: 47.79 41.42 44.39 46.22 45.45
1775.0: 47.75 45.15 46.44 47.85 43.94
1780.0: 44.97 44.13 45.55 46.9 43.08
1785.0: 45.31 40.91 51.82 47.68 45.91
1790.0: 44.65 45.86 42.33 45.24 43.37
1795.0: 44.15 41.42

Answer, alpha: 0.6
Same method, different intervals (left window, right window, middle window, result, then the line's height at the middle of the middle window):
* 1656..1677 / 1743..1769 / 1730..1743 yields 0.5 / 47.7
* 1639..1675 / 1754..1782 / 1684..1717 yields -0.6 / 47.6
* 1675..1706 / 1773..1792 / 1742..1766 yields -0.7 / 46.6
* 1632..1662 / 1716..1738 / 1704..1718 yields -0.4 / 47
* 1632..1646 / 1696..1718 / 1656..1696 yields -0.4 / 47.8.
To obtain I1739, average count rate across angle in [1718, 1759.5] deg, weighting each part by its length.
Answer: 47.2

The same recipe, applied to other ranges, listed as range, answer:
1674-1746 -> 48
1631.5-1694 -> 48.2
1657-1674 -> 47.6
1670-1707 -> 48.7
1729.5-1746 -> 46.4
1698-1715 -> 48.7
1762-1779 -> 46.5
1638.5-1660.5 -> 48.5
